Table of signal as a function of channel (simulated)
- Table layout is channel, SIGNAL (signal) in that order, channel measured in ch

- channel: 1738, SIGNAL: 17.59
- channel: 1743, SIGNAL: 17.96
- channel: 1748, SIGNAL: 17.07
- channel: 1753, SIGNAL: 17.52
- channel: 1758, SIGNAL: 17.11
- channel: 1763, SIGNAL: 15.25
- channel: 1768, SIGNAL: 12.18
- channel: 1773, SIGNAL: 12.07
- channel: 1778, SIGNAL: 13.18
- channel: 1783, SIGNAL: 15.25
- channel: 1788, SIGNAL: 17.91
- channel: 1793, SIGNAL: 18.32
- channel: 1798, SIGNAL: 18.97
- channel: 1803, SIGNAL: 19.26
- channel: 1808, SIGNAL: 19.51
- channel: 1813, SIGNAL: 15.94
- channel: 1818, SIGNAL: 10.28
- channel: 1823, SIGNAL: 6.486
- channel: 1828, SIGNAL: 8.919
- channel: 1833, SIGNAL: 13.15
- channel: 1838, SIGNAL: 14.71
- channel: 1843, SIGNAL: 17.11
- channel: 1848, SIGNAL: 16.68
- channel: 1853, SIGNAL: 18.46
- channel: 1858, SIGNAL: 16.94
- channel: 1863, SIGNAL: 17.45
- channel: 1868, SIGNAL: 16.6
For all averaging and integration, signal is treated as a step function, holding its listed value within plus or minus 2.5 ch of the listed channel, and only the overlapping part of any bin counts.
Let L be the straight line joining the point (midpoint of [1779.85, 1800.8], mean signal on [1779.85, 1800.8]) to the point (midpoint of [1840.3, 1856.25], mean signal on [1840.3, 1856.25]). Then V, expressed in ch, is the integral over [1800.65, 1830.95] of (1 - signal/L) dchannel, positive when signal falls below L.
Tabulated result 7.1 ch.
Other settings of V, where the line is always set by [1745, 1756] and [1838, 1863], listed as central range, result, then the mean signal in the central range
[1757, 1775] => 3.5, 14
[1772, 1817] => 1.4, 16.7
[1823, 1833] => 4.5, 9.37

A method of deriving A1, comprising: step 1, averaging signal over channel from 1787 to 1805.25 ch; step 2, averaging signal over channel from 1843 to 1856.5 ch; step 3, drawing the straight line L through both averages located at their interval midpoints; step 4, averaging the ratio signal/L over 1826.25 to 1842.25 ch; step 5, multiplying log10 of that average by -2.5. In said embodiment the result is 0.344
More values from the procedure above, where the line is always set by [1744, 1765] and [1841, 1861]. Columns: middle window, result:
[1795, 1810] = -0.13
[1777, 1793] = 0.06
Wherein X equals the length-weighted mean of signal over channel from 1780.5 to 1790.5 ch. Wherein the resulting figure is 16.6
